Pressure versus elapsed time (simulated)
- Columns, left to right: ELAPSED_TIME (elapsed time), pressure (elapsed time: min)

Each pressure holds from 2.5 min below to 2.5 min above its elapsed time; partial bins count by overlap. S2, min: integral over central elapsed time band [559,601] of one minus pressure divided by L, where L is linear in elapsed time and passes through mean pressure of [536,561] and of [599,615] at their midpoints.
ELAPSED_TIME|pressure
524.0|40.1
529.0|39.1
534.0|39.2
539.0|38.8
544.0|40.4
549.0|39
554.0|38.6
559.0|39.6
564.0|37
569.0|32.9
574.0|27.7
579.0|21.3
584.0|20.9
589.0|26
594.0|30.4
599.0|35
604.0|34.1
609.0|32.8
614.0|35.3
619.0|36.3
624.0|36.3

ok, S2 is 8.1 min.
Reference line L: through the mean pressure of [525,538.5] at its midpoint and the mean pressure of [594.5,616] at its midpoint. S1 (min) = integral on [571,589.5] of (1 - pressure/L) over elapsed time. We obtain 6.1 min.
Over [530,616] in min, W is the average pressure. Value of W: 33.6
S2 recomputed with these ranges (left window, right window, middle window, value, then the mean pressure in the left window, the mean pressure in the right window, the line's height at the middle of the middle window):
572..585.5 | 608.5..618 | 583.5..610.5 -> -0.9 min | 23.3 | 34.7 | 29.3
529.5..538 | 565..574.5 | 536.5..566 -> -2.8 min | 39.1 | 31.9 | 35.6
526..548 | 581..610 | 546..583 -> 1.8 min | 39.4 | 29.6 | 34.8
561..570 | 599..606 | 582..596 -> 3.6 min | 35.5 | 34.4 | 34.8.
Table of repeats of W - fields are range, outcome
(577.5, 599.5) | 26.2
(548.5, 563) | 38.9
